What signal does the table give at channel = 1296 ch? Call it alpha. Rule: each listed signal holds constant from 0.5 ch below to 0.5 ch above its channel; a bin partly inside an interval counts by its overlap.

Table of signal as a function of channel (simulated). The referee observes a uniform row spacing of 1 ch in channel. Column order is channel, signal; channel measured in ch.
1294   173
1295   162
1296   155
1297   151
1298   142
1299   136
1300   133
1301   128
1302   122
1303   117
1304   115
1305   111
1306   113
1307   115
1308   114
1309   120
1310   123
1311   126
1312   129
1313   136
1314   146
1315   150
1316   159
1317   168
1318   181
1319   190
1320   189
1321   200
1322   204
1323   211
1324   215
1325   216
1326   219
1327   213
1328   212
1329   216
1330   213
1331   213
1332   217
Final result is 155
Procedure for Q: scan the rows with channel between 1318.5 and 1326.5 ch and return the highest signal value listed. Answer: 219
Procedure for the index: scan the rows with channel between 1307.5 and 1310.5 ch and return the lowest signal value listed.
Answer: 114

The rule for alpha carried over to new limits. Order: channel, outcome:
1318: 181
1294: 173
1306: 113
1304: 115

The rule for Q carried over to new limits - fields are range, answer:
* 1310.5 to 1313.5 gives 136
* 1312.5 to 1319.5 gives 190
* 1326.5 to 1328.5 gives 213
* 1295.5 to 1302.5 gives 155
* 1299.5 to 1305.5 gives 133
